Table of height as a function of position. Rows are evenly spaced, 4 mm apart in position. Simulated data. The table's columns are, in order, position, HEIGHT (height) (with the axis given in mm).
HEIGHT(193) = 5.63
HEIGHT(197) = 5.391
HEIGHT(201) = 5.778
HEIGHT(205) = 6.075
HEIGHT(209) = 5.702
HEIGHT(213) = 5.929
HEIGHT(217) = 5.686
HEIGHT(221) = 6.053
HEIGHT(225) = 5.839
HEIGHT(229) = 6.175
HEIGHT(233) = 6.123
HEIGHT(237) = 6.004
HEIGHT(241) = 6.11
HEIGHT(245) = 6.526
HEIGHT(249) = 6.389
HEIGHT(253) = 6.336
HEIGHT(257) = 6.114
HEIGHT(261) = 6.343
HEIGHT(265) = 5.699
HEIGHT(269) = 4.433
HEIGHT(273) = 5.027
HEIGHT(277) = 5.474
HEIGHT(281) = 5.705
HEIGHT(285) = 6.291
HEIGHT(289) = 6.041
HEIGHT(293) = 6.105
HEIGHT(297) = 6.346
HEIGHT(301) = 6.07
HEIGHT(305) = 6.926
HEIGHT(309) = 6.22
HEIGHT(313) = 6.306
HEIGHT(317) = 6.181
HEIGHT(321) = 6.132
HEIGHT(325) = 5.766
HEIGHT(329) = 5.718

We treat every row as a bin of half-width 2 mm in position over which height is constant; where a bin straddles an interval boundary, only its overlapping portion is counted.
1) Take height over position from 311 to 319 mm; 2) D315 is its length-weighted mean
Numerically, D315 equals 6.24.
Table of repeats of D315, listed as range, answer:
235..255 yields 6.27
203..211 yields 5.89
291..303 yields 6.17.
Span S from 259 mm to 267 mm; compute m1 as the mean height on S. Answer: 6.02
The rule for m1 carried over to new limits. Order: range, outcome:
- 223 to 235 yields 6.05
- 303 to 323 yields 6.35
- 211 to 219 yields 5.81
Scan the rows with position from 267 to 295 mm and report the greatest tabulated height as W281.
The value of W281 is 6.291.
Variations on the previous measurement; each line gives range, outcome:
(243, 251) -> 6.526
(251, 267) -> 6.343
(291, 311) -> 6.926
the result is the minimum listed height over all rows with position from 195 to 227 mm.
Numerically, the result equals 5.391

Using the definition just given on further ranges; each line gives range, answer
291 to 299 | 6.105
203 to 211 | 5.702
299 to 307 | 6.07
